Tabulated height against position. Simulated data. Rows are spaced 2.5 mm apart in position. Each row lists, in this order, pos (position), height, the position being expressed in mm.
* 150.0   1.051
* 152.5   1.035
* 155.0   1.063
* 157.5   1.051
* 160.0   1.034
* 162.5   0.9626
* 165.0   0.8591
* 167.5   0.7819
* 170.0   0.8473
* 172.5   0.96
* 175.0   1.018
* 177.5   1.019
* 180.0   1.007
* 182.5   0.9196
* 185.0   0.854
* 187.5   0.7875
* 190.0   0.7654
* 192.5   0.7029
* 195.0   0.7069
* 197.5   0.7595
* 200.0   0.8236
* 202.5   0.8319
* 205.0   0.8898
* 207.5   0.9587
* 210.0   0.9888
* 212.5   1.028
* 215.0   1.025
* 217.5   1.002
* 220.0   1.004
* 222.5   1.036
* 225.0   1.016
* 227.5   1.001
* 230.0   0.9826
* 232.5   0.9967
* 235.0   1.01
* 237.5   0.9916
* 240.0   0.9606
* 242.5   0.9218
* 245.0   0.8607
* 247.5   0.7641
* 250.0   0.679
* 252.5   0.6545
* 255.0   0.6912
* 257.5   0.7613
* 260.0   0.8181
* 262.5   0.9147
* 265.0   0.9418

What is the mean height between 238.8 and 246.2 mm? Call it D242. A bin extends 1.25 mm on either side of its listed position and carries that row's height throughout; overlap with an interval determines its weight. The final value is 0.914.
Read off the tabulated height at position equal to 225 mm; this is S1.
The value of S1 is 1.016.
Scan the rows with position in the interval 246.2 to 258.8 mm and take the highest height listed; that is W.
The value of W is 0.7641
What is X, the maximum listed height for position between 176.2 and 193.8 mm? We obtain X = 1.019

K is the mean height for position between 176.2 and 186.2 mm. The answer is 0.951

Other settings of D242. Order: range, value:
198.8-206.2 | 0.848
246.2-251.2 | 0.723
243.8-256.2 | 0.73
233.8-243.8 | 0.97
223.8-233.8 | 0.999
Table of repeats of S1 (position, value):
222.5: 1.036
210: 0.9888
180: 1.007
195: 0.7069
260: 0.8181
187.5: 0.7875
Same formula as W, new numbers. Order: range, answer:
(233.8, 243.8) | 1.01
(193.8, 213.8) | 1.028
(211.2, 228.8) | 1.036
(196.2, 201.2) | 0.8236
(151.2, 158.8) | 1.063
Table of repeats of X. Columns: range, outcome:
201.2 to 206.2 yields 0.8898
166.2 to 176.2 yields 1.018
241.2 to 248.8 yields 0.9218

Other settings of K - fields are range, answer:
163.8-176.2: 0.893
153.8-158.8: 1.06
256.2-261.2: 0.788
